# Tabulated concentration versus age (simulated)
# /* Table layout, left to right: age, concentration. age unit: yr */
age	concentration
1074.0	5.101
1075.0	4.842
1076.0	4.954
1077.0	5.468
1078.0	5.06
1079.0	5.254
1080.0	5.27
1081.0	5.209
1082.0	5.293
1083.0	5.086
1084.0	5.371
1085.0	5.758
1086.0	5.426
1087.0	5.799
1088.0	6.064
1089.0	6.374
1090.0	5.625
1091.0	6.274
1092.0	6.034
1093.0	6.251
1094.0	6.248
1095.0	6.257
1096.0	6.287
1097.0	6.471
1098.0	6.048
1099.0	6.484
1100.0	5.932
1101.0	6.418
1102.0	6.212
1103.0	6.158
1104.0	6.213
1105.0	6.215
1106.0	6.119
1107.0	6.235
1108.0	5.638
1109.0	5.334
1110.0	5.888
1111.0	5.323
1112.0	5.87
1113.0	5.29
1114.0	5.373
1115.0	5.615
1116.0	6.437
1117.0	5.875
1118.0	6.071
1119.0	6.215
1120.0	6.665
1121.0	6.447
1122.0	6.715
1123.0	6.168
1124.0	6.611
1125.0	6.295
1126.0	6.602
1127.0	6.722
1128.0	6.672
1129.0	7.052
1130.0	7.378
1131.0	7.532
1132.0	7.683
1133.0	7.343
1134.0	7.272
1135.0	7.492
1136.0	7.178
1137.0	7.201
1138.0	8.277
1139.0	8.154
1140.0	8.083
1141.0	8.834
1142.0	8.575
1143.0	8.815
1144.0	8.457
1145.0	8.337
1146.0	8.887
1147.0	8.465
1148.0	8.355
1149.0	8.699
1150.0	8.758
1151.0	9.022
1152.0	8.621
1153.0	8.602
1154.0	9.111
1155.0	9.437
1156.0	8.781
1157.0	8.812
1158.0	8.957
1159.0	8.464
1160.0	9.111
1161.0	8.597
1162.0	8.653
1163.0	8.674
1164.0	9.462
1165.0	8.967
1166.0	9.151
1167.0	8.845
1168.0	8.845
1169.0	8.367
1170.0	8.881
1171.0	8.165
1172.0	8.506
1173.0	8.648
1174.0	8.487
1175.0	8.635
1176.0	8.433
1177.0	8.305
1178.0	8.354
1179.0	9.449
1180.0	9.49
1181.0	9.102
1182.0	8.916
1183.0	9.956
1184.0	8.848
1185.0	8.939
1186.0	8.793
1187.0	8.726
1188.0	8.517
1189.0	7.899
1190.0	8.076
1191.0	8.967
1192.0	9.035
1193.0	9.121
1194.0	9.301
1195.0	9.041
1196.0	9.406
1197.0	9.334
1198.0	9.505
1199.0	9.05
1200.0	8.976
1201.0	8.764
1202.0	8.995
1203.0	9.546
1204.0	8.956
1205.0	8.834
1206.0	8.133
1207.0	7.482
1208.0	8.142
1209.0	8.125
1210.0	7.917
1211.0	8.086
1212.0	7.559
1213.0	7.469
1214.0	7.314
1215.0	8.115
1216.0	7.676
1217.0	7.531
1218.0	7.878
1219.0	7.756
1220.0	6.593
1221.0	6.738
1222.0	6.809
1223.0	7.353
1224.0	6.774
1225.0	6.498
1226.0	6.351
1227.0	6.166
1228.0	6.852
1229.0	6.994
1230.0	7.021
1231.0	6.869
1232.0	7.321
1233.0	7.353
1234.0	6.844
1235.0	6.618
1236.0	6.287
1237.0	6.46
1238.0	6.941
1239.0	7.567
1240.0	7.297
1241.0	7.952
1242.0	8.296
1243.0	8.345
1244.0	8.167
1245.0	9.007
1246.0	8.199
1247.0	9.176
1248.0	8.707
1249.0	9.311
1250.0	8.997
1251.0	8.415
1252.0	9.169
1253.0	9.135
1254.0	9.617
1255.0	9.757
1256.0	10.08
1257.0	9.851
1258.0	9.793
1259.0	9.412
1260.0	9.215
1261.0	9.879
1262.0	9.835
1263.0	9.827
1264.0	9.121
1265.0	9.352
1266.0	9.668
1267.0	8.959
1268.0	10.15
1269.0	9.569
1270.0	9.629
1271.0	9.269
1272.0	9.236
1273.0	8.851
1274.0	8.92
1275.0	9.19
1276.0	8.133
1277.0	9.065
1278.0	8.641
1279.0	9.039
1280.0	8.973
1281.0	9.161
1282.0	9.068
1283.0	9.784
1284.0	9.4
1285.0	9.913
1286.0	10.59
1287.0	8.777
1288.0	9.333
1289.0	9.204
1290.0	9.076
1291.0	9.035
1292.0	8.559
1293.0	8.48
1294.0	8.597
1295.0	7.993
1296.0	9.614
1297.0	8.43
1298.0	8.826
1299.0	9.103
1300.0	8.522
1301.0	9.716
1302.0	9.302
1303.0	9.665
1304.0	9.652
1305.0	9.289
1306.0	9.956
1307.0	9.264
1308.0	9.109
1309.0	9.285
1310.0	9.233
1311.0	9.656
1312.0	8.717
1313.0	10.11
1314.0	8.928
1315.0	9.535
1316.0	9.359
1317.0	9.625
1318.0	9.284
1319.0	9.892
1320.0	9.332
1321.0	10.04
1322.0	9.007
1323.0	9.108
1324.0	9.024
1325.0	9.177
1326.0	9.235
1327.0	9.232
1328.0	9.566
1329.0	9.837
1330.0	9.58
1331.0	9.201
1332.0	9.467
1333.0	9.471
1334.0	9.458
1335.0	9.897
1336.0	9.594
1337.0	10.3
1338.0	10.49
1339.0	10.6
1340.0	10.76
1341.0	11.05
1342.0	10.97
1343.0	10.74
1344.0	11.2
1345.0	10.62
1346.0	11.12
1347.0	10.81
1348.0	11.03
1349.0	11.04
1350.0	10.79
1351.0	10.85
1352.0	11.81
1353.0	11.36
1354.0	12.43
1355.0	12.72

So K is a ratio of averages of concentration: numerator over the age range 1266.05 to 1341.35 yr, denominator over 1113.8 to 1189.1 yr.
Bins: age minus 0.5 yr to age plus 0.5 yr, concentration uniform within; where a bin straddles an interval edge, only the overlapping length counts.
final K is 1.2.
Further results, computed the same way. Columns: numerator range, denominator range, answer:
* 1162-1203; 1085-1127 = 1.46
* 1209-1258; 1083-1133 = 1.26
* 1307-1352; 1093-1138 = 1.55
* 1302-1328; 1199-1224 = 1.18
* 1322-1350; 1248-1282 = 1.09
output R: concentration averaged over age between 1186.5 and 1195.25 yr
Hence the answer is 8.73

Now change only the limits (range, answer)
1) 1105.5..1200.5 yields 8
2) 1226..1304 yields 8.73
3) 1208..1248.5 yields 7.43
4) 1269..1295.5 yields 9.08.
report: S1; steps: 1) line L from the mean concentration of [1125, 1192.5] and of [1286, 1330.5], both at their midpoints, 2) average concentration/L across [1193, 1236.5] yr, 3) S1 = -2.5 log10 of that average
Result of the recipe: 0.12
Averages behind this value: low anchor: 8.44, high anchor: 9.25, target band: 7.79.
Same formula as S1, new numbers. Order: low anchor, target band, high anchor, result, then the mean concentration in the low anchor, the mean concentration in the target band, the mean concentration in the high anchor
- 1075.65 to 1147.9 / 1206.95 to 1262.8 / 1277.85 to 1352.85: 0.06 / 6.5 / 7.96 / 9.64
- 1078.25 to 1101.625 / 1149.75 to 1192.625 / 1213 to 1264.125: -0.24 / 5.87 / 8.8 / 8.01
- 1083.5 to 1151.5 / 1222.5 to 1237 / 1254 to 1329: 0.23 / 6.76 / 6.8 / 9.31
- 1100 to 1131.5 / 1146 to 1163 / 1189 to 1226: -0.24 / 6.23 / 8.78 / 8.16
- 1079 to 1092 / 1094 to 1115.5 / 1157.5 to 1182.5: 0.06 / 5.63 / 5.98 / 8.78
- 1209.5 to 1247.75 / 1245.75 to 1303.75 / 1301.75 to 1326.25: -0.09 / 7.38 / 9.22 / 9.39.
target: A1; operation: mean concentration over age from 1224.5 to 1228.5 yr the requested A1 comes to 6.47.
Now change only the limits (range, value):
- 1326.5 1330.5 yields 9.55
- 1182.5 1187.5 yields 9.05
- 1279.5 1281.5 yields 9.07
